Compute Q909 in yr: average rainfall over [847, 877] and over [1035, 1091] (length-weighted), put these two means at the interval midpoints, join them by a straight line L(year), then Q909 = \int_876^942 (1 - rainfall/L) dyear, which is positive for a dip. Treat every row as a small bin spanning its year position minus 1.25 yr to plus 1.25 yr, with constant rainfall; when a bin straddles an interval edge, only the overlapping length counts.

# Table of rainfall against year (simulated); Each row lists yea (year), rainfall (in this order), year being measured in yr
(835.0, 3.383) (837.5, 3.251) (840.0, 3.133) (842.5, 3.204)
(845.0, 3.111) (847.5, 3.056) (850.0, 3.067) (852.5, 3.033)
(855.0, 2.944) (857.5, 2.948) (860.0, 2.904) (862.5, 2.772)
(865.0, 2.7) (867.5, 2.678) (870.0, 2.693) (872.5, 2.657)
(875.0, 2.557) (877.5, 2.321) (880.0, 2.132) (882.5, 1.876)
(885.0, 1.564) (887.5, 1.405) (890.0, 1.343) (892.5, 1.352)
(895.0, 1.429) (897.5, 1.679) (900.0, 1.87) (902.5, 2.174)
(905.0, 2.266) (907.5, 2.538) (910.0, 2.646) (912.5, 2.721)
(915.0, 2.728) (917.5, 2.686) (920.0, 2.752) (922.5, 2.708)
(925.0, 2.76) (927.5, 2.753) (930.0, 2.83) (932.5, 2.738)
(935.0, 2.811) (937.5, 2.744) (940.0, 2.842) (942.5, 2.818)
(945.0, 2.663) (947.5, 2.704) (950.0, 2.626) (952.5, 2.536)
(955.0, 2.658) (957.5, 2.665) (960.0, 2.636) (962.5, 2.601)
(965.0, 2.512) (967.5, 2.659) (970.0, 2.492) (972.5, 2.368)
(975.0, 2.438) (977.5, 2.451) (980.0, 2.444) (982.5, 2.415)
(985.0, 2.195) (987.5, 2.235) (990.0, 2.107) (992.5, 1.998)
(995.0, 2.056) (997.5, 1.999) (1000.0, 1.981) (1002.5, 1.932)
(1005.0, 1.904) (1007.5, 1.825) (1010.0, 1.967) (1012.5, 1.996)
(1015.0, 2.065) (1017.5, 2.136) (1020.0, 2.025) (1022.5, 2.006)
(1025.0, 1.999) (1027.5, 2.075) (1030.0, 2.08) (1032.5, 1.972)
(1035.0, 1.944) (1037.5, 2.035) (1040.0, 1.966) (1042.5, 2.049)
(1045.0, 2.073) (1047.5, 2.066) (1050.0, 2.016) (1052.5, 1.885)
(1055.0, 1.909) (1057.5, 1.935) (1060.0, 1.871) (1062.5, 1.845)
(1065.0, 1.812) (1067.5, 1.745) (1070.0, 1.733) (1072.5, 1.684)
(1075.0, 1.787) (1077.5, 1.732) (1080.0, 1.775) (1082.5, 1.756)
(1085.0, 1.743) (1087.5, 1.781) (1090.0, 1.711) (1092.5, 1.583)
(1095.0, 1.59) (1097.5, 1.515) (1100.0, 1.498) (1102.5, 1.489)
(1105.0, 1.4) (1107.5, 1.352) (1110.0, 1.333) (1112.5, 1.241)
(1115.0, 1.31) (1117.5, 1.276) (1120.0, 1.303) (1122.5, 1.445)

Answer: 7.0 yr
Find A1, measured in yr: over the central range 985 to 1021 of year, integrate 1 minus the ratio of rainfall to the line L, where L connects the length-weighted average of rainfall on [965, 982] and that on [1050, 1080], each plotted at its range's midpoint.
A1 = 3.8 yr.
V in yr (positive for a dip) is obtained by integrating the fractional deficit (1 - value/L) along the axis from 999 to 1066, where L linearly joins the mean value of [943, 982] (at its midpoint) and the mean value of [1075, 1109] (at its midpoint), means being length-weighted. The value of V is 2.2 yr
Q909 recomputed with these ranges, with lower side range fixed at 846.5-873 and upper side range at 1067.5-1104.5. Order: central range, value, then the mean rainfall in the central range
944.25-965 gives -2.3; 2.63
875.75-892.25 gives 5.8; 1.77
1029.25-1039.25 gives -0.3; 2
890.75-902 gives 4.5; 1.61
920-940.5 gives -2.3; 2.77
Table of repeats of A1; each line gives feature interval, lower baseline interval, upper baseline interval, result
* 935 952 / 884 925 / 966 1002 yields -4.1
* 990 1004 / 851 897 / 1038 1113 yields -0.4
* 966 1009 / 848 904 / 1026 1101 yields -3.9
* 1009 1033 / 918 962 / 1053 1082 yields 1.1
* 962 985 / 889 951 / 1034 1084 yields -2.4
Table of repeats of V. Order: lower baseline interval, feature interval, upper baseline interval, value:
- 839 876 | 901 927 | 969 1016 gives -0.1 yr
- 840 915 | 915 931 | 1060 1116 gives -3.6 yr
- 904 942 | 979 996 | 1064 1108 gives 0.6 yr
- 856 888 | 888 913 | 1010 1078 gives 4.1 yr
